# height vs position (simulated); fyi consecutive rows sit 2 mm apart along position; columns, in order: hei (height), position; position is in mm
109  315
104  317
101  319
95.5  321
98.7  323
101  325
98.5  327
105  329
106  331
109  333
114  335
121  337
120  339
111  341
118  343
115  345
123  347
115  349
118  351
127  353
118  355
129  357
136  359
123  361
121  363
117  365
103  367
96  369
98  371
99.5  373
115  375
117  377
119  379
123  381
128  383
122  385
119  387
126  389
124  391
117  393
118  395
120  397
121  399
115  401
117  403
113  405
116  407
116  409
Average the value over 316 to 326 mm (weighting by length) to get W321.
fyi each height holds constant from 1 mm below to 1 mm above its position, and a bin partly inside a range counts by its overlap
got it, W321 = 100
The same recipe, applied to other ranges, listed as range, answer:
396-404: 118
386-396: 121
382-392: 124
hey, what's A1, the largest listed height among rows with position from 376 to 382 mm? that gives 123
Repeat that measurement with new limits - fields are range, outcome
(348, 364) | 136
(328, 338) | 121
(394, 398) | 120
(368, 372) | 98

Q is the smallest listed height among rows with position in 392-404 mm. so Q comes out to 115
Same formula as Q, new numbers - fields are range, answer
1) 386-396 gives 117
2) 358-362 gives 123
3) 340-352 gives 111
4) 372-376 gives 99.5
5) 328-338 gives 105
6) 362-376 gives 96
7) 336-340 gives 120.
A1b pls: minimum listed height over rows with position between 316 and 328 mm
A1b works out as 95.5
